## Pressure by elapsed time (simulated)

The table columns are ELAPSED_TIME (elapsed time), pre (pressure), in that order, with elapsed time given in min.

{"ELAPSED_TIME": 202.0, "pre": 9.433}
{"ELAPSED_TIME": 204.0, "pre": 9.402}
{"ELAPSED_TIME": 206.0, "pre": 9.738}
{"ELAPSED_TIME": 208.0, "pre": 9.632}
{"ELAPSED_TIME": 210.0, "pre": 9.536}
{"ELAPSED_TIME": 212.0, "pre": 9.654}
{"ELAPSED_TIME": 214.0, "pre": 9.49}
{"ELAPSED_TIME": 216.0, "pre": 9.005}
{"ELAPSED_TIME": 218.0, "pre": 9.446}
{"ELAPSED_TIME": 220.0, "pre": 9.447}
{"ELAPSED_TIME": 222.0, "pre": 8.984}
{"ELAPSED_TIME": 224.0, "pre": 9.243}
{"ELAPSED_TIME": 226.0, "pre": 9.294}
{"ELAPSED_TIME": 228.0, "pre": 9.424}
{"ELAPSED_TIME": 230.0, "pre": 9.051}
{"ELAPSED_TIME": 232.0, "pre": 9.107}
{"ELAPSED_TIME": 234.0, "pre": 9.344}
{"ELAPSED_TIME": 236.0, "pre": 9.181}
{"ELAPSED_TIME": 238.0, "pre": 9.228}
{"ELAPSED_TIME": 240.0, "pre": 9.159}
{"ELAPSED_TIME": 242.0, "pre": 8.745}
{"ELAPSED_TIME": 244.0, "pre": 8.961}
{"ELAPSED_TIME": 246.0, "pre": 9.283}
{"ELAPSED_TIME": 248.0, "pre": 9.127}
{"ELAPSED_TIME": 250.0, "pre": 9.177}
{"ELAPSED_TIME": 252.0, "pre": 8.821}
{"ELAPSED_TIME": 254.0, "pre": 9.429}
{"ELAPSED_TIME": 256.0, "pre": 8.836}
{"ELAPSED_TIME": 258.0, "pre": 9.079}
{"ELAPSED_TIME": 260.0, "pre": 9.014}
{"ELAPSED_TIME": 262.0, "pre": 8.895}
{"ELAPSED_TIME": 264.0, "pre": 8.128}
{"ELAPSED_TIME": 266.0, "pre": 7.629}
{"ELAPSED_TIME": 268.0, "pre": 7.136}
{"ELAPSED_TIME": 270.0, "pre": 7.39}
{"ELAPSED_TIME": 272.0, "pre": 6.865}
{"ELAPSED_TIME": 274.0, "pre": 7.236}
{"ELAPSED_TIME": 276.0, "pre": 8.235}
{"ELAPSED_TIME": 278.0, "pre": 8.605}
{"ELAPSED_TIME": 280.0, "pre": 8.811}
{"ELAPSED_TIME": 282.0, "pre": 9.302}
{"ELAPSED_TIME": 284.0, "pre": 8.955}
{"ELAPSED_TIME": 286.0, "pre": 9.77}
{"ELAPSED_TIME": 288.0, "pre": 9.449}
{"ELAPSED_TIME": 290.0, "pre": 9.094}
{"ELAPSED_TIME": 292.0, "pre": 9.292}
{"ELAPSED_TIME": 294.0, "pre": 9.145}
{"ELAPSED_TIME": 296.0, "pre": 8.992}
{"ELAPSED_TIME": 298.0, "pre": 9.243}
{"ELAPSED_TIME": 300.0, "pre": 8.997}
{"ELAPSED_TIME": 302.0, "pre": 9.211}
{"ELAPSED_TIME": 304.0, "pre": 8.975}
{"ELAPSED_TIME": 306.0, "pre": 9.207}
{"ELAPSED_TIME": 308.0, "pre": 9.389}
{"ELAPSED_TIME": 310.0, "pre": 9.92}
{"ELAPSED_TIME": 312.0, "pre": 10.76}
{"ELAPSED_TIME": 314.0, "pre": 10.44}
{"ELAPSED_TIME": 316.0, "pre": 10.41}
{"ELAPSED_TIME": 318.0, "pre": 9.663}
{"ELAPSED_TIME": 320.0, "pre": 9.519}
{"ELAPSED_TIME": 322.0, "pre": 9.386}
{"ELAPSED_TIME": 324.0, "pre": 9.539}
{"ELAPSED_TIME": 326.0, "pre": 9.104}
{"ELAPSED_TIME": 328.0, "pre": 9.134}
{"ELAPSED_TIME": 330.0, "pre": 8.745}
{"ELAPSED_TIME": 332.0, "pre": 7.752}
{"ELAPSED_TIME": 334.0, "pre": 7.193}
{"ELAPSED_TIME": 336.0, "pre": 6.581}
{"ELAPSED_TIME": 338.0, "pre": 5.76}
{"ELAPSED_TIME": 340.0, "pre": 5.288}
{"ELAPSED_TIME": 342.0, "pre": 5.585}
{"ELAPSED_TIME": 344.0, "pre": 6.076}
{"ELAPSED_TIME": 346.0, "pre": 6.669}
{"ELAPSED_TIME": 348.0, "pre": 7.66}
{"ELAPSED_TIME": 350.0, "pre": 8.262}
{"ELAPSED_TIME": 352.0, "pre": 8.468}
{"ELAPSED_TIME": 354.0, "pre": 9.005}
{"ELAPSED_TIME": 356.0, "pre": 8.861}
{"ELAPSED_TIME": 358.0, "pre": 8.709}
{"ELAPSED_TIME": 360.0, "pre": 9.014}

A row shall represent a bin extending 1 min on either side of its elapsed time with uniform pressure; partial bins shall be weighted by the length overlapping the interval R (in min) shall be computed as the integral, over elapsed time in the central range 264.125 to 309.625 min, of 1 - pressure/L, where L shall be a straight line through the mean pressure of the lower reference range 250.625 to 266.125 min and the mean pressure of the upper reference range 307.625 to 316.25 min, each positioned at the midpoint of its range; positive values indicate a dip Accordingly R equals 4.2 min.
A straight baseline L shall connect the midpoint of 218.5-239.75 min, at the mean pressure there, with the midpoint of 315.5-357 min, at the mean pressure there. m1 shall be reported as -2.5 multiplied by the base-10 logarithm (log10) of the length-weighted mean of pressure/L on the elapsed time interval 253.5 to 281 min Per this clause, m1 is 0.075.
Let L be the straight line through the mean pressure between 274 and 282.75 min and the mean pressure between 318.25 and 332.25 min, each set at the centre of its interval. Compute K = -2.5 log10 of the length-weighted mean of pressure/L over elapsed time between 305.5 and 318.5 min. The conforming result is -0.12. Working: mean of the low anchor 8.55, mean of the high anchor 9.13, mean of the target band 10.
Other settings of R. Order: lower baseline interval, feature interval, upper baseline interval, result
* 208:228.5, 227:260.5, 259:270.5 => -1.84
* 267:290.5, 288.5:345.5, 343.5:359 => -3.06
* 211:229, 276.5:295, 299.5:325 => 0.84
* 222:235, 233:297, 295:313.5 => 3.89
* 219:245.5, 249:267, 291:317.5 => 1.01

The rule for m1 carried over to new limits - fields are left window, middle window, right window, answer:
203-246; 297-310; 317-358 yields -0.110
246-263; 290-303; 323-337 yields -0.062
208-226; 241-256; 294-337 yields 0.028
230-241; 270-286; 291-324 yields 0.132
